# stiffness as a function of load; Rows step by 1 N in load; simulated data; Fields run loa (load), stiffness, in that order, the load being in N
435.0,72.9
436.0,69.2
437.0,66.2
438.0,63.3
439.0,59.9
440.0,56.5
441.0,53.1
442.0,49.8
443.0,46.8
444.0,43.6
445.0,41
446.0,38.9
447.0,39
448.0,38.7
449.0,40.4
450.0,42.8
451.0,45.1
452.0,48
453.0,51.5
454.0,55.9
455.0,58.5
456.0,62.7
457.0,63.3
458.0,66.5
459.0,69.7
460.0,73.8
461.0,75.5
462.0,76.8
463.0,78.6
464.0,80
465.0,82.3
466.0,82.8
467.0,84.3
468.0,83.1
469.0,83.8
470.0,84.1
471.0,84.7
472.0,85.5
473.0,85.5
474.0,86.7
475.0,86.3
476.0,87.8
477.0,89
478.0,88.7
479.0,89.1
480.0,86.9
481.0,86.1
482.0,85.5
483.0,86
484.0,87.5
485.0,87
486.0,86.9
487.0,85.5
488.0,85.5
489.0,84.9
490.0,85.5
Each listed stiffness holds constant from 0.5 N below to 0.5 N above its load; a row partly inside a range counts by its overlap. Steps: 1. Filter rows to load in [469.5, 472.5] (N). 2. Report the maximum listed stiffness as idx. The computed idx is 85.5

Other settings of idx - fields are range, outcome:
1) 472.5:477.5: 89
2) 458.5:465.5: 82.3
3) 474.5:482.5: 89.1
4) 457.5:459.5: 69.7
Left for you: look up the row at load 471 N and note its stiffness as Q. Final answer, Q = 84.7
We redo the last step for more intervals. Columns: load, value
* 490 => 85.5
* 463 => 78.6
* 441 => 53.1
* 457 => 63.3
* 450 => 42.8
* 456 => 62.7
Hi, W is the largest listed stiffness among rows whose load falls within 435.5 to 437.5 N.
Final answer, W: 69.2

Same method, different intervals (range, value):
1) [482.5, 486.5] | 87.5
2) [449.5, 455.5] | 58.5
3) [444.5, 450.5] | 42.8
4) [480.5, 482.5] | 86.1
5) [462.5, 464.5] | 80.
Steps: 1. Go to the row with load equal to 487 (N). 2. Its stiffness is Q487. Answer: 85.5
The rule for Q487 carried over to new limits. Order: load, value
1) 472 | 85.5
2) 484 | 87.5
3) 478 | 88.7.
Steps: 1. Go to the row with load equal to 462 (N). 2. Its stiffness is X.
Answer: 76.8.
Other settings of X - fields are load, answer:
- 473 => 85.5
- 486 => 86.9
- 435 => 72.9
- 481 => 86.1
